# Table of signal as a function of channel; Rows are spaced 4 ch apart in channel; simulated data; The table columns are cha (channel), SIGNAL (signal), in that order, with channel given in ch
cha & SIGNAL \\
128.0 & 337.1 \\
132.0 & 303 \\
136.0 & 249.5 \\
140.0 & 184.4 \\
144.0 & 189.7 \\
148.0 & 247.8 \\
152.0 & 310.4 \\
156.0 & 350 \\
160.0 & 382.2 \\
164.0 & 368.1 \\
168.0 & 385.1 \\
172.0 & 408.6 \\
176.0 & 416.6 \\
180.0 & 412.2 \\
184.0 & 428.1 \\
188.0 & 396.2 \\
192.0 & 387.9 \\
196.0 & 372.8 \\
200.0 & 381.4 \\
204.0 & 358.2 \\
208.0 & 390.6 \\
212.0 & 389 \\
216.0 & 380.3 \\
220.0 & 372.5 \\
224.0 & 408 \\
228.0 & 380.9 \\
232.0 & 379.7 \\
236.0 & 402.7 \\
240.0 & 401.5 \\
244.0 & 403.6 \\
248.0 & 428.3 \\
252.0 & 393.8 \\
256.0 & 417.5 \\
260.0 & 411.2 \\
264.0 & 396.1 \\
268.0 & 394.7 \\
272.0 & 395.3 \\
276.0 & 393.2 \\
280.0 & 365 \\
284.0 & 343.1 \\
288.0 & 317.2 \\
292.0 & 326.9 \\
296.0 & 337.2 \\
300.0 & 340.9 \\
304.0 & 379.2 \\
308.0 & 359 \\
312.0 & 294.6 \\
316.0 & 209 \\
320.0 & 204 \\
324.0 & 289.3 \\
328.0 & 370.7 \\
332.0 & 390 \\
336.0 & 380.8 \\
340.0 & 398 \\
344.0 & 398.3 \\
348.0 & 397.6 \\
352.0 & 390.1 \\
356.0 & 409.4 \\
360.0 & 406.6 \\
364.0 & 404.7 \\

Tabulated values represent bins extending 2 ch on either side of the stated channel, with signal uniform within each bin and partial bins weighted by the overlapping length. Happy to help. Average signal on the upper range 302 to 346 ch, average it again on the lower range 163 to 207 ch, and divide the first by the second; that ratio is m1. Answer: 0.9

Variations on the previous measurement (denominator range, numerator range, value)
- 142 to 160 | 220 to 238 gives 1.36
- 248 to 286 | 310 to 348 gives 0.84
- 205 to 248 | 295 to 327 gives 0.77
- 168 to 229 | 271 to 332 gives 0.84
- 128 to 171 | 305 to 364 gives 1.17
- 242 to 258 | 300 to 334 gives 0.76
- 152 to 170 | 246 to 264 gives 1.13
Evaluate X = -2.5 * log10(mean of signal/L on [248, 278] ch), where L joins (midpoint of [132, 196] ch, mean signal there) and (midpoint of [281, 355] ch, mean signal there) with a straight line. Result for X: -0.18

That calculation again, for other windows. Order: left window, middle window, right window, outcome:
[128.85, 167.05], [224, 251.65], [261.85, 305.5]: -0.18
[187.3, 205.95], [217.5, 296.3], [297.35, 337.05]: -0.10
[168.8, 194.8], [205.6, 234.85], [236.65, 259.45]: 0.06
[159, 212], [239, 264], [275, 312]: -0.12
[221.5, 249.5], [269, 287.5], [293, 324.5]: -0.08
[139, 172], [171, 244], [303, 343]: -0.23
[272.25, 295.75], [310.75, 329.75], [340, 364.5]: 0.36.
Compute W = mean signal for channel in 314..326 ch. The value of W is 234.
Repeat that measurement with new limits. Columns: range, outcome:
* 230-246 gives 397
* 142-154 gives 249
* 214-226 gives 387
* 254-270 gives 405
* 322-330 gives 330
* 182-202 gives 393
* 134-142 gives 217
